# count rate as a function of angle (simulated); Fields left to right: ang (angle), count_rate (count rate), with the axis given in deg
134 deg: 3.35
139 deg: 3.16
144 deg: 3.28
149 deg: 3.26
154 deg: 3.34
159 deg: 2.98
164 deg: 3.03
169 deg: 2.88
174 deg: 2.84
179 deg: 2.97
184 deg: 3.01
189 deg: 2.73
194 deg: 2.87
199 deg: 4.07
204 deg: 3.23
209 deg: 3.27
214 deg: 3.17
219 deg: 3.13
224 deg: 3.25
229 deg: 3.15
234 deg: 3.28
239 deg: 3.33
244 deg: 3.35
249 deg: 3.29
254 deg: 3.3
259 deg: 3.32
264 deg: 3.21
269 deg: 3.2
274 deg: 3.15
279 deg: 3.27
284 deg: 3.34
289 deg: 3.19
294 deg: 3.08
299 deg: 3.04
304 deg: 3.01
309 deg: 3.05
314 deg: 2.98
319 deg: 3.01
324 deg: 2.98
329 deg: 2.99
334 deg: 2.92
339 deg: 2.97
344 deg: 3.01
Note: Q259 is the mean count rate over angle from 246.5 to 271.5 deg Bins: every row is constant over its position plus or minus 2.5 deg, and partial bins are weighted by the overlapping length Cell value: 3.26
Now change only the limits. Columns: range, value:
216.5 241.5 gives 3.23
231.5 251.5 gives 3.31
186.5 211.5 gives 3.23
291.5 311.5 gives 3.04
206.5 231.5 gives 3.19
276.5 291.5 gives 3.27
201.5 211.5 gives 3.25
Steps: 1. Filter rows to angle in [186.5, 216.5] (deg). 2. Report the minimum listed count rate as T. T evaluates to 2.73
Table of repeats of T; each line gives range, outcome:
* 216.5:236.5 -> 3.13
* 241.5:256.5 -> 3.29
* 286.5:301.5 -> 3.04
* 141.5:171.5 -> 2.88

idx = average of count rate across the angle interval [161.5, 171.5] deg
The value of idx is 2.95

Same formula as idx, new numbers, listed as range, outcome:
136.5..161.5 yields 3.2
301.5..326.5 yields 3.01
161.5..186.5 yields 2.95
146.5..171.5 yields 3.1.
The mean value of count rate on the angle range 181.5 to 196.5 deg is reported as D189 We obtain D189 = 2.87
